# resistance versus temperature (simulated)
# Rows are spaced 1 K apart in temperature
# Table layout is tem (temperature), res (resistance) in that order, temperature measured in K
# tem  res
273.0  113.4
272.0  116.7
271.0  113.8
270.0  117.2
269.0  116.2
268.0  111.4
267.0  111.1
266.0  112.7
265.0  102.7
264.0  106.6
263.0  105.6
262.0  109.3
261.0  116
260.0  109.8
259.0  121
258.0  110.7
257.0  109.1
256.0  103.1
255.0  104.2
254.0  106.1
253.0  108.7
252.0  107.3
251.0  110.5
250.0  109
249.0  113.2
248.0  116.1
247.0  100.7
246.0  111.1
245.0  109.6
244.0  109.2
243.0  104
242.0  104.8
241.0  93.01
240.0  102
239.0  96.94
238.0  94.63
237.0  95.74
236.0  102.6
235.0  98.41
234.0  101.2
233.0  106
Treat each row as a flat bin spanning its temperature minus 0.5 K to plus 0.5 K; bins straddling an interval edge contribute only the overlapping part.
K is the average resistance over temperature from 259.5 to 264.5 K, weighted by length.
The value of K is 109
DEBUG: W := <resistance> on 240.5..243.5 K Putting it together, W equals 101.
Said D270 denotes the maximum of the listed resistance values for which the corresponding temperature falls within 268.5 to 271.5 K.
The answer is 117.2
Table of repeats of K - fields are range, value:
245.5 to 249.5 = 110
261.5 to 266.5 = 107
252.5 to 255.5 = 106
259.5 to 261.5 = 113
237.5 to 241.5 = 96.6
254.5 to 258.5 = 107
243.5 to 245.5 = 109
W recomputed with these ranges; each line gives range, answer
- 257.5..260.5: 114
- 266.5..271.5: 114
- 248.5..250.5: 111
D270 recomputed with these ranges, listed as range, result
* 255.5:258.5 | 110.7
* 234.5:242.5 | 104.8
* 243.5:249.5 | 116.1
